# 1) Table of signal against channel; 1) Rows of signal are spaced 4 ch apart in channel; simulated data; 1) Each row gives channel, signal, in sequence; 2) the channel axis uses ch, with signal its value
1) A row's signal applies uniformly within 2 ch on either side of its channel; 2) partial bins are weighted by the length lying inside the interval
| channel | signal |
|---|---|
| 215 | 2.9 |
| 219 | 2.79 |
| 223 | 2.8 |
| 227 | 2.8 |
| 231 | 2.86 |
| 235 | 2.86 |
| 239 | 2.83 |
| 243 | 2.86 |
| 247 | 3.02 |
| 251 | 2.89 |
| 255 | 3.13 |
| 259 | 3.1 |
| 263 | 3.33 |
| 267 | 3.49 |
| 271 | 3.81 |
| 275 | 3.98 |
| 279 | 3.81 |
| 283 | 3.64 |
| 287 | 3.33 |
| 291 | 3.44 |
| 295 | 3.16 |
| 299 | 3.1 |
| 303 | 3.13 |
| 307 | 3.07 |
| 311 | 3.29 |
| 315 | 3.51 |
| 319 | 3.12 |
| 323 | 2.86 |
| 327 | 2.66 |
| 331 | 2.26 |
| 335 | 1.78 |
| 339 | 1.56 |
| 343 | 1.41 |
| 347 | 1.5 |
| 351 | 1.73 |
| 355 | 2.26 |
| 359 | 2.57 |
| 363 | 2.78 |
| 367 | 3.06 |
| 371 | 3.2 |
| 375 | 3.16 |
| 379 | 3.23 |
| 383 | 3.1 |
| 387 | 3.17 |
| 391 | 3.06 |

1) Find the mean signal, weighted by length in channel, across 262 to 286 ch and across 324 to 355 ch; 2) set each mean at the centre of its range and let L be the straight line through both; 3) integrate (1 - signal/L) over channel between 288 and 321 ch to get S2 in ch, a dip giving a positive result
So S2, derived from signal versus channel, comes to -4.69 ch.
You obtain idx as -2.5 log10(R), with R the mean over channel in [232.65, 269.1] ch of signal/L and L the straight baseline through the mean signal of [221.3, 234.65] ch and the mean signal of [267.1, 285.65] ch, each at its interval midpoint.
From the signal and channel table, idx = 0.07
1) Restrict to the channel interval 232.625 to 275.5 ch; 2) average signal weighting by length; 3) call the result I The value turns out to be 3.18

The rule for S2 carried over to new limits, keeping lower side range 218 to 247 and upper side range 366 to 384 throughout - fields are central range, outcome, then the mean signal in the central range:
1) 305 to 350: 8.9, 2.44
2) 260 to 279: -4.6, 3.64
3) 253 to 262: -0.7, 3.14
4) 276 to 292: -3.4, 3.59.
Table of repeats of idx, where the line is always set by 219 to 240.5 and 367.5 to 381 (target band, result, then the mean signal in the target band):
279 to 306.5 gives -0.119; 3.32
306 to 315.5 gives -0.087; 3.28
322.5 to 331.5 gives 0.177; 2.6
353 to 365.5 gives 0.225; 2.56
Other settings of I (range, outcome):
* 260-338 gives 3.18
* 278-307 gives 3.34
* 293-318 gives 3.21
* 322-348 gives 1.99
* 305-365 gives 2.42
